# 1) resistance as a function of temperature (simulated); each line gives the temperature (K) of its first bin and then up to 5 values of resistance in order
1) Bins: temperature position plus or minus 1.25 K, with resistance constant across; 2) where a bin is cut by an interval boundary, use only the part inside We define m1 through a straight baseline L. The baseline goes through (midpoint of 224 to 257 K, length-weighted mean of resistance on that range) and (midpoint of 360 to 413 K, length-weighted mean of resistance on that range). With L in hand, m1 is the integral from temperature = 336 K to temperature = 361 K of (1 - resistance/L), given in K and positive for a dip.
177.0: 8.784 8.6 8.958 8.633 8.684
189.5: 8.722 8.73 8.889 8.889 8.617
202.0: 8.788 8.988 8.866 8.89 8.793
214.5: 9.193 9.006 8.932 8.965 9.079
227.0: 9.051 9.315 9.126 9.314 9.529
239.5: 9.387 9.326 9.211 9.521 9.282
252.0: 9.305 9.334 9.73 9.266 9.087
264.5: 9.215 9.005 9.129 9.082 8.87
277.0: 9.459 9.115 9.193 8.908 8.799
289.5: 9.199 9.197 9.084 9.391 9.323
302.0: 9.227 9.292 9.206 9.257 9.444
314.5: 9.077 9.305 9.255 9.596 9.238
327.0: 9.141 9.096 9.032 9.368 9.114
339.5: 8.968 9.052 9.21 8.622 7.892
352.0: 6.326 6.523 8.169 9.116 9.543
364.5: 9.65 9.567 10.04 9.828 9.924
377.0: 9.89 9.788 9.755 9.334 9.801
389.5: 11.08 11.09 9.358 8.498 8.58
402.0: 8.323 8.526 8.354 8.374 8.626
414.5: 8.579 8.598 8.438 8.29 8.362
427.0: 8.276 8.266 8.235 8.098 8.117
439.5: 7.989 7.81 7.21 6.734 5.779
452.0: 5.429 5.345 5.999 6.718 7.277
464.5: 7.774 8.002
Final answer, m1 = 2.9 K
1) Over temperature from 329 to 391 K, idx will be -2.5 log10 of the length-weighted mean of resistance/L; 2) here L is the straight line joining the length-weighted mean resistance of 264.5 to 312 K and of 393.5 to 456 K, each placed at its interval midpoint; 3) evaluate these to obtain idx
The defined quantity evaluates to -0.08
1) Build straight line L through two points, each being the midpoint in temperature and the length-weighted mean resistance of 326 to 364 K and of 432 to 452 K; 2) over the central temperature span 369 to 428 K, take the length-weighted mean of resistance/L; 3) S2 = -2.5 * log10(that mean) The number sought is -0.16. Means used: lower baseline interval 8.63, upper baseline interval 7.32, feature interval 9.15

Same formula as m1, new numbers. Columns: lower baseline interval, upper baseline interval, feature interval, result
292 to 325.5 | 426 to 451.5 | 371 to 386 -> -2.5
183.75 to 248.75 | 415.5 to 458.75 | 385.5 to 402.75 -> -4.0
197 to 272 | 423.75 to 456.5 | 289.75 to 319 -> -2.5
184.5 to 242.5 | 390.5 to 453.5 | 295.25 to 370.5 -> -4.3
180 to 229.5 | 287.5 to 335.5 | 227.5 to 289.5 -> -1.1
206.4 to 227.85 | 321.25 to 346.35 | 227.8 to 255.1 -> -0.9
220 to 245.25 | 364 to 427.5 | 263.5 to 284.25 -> 0.2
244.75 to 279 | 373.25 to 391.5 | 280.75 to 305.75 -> 0.7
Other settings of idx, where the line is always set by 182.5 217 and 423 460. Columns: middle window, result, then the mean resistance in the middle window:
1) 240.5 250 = -0.10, 9.34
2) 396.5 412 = -0.13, 8.45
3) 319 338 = -0.16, 9.23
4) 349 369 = -0.09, 8.43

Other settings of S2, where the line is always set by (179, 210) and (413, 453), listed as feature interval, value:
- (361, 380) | -0.212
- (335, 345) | -0.116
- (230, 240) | -0.086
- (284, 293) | -0.079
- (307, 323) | -0.127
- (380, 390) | -0.233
